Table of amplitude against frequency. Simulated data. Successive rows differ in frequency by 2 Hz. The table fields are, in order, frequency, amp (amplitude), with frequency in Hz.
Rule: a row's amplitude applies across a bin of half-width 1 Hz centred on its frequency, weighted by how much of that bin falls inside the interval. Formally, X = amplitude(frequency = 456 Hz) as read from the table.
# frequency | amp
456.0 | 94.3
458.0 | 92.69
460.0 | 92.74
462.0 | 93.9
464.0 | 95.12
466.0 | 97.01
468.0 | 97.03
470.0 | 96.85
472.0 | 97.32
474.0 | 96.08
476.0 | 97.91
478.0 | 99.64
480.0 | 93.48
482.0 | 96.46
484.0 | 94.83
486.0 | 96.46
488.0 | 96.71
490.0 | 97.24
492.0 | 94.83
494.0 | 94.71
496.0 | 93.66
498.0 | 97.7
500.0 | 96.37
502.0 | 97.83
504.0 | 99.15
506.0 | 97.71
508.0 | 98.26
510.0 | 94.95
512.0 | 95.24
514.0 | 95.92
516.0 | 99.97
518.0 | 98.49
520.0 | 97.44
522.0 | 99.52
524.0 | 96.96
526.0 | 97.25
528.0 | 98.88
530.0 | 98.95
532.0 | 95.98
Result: 94.3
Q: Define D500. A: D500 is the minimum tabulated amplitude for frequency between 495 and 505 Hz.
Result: 93.66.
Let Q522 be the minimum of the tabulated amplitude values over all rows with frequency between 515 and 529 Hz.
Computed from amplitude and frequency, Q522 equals 96.96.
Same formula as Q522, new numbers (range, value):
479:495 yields 93.48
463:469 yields 95.12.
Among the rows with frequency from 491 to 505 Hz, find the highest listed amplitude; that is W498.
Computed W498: 99.15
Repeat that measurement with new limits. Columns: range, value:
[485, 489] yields 96.71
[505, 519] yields 99.97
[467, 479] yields 99.64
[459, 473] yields 97.32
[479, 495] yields 97.24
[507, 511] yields 98.26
